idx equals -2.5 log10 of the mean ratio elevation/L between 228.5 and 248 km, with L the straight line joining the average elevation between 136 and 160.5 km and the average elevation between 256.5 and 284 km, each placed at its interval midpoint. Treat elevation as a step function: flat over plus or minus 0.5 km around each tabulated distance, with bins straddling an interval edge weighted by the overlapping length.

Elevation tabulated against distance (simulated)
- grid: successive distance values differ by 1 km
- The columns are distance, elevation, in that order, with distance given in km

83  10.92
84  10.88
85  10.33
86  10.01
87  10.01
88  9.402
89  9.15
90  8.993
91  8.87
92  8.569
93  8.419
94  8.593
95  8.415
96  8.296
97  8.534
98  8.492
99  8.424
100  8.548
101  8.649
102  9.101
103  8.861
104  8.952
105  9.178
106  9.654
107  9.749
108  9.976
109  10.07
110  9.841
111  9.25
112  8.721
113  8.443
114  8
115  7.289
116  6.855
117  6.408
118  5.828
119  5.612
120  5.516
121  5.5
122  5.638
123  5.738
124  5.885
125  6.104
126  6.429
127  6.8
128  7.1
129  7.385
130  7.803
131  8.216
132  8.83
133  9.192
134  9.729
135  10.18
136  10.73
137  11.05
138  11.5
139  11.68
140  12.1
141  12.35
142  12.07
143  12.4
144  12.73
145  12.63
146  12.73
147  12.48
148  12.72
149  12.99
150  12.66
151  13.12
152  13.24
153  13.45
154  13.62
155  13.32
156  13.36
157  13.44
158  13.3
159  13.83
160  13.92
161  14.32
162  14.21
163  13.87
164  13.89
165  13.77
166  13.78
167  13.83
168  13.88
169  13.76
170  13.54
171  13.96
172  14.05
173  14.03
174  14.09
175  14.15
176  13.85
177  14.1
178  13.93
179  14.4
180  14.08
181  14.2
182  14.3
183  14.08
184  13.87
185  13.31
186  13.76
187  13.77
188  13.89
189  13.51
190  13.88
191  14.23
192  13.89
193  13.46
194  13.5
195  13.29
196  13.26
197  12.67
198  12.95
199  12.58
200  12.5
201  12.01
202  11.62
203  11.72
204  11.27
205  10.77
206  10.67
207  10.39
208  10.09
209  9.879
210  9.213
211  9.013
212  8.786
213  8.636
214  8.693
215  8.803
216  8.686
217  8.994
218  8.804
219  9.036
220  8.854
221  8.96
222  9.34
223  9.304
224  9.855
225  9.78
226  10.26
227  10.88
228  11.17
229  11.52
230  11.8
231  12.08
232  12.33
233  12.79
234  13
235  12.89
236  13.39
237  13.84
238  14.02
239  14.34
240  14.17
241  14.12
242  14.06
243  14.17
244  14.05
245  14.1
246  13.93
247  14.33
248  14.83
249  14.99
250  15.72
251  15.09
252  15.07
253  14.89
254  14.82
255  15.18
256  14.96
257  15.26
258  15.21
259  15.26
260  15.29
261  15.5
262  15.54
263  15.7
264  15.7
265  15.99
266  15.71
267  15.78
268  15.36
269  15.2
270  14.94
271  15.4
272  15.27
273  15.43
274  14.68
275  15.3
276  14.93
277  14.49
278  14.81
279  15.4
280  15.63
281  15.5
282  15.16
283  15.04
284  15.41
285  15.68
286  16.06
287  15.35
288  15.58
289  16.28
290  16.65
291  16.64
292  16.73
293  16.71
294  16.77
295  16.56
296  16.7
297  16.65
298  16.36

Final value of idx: 0.092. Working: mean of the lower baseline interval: 12.7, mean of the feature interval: 13.5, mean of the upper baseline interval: 15.3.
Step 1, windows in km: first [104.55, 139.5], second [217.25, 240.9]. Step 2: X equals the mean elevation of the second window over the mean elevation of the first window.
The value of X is 1.4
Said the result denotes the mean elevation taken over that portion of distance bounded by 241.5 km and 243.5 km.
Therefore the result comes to 14.1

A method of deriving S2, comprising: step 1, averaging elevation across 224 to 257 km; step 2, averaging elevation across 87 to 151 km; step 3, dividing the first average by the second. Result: 1.5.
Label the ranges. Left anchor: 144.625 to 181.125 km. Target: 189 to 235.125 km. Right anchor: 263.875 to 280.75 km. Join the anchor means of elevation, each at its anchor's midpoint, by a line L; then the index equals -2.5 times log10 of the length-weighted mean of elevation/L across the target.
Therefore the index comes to 0.28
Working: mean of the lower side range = 13.6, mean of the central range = 11.1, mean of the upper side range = 15.3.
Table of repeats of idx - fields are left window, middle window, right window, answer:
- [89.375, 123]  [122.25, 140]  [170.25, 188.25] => 0.20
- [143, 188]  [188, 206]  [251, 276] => 0.11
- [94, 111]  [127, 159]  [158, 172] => 0.07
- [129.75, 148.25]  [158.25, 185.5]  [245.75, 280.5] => -0.15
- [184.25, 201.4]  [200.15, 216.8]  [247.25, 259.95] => 0.34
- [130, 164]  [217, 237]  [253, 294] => 0.30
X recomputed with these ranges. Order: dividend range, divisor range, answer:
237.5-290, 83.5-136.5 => 1.81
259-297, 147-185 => 1.14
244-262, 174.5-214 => 1.20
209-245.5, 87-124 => 1.37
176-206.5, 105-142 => 1.57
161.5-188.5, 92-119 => 1.64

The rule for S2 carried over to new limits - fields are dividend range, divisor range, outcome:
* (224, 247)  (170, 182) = 0.91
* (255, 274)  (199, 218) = 1.52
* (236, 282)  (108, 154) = 1.58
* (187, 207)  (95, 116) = 1.44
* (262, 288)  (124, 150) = 1.50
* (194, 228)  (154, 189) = 0.75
